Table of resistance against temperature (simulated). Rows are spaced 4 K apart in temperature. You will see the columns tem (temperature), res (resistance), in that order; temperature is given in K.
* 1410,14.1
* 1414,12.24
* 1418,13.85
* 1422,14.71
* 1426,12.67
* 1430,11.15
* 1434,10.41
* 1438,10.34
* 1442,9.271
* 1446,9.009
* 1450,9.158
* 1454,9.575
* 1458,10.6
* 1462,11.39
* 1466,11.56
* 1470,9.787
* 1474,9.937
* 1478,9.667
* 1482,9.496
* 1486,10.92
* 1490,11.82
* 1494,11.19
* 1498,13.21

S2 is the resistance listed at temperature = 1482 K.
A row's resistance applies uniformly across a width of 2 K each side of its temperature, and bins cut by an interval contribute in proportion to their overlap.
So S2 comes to 9.496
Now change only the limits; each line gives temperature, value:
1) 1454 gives 9.575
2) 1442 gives 9.271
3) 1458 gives 10.6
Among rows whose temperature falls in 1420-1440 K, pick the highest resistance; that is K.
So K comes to 14.71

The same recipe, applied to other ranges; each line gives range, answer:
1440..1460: 10.6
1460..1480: 11.56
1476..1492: 11.82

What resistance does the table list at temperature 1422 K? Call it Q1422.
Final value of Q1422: 14.71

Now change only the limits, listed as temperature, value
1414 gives 12.24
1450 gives 9.158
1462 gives 11.39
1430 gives 11.15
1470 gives 9.787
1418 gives 13.85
